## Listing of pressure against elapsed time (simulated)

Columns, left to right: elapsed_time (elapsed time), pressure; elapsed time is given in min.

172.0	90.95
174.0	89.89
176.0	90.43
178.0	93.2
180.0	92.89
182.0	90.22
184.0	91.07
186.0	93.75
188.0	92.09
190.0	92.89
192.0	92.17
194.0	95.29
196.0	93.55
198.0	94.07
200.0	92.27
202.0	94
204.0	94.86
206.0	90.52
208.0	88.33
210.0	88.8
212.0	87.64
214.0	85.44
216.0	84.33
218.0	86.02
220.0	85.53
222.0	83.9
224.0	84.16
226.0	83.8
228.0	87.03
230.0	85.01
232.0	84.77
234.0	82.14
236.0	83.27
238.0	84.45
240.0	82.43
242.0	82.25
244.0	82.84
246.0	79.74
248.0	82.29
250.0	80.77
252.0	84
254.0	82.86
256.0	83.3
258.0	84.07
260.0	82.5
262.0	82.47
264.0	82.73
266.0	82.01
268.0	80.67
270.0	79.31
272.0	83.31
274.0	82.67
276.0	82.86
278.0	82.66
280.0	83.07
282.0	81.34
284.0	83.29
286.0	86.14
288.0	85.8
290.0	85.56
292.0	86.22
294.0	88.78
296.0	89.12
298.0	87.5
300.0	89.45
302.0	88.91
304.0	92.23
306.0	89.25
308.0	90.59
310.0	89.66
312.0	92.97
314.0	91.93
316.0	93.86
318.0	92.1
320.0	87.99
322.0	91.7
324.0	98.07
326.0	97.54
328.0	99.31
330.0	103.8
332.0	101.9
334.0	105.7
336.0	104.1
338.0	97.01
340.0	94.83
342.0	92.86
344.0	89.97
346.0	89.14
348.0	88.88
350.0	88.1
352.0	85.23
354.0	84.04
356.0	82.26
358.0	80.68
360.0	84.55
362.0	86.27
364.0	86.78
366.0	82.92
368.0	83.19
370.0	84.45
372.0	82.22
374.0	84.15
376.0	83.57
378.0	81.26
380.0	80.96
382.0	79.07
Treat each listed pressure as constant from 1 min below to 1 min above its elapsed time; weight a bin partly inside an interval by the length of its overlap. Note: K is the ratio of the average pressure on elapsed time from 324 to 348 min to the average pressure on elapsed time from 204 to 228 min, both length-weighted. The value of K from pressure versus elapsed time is 1.13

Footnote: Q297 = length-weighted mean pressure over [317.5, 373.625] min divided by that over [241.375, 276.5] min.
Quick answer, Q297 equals 1.10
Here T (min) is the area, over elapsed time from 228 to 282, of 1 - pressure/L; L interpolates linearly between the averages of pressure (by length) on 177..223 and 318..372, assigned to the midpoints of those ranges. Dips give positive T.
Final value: 4.79 min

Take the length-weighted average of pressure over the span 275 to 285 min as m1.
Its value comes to 82.6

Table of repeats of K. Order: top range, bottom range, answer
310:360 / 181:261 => 1.07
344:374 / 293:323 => 0.94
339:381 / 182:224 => 0.95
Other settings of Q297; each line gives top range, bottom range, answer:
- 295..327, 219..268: 1.10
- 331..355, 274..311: 1.08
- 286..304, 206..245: 1.03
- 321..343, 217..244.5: 1.17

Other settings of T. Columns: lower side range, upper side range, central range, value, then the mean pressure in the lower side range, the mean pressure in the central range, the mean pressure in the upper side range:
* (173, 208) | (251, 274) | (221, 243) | 0.7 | 92.4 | 83.9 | 82.5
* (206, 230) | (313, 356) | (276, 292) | 1.1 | 86.1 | 84.1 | 93.9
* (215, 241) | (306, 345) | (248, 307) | 3.6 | 84.4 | 84.5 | 95.4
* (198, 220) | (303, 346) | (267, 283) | 1.8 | 89.3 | 82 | 95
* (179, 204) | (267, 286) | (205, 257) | 2.1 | 92.9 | 84.4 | 82.3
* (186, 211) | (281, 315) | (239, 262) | 2.0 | 92.5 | 82.5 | 88.2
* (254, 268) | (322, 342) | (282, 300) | 0.7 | 82.7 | 86.4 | 99.5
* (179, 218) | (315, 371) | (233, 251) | 1.8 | 91.1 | 82.2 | 91.3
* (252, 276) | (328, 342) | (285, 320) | 1.1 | 82.4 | 89.4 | 100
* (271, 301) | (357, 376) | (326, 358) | -3.5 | 85.2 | 93.5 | 83.9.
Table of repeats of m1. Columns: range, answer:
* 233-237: 82.7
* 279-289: 83.9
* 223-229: 85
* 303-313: 90.9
